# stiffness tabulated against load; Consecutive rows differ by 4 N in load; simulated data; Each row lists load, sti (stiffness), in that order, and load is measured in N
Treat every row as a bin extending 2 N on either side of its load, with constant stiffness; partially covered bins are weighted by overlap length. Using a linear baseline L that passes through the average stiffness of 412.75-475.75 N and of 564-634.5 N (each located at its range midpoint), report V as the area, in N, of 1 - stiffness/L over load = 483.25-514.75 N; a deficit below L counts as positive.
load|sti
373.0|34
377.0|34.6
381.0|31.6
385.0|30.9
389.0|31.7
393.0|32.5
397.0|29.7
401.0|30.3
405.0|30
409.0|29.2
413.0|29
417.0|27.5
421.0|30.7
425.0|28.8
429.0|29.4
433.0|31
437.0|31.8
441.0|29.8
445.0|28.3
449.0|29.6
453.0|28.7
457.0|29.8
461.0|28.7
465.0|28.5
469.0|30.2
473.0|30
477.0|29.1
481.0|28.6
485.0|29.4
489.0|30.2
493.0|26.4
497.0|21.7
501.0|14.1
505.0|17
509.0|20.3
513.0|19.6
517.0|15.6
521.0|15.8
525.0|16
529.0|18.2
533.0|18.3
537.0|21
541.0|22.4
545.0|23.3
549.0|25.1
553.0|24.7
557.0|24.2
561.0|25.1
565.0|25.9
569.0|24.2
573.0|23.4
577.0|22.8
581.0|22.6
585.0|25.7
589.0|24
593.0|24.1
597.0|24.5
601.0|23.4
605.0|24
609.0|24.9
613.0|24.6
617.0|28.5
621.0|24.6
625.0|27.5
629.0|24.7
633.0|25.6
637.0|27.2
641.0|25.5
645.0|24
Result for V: 6.3 N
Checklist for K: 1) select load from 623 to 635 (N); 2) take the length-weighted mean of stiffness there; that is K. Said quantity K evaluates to 25.9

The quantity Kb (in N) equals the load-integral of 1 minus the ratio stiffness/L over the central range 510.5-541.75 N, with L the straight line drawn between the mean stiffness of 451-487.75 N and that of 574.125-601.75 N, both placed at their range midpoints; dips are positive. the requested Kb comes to 9.9 N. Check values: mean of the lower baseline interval 29.2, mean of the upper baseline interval 23.9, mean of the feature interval 18.2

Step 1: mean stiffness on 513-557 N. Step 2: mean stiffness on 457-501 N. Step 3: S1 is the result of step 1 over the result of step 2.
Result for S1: 0.73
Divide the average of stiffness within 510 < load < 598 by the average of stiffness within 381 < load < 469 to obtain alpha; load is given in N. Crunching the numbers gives 0.74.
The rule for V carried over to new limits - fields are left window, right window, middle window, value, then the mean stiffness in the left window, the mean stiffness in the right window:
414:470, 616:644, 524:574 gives 8.99 N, 29.5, 26.1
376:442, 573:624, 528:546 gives 3.94 N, 30.4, 24.5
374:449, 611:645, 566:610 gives 4.52 N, 30.4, 25.9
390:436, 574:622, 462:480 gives -0.74 N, 29.9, 24.5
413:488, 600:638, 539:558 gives 2.25 N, 29.4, 25.5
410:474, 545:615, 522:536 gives 4.57 N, 29.5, 24.3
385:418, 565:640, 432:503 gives 0.89 N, 30.1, 24.8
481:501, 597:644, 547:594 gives 2.30 N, 25.8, 25.4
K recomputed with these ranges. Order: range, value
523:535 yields 17.5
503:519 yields 18.1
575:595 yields 23.8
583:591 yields 24.9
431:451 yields 30.1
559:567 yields 25.5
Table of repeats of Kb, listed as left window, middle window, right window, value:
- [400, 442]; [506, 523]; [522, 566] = 4.34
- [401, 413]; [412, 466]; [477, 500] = -1.71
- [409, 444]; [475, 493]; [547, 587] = -0.98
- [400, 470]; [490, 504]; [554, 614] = 3.17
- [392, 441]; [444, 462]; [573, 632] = -0.11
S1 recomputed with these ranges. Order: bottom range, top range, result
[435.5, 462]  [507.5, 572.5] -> 0.72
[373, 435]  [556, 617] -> 0.80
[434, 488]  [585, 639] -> 0.86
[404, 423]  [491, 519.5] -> 0.66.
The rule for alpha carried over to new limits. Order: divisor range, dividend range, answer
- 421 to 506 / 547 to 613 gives 0.87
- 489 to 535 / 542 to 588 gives 1.28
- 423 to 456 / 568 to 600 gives 0.80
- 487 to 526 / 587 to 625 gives 1.26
